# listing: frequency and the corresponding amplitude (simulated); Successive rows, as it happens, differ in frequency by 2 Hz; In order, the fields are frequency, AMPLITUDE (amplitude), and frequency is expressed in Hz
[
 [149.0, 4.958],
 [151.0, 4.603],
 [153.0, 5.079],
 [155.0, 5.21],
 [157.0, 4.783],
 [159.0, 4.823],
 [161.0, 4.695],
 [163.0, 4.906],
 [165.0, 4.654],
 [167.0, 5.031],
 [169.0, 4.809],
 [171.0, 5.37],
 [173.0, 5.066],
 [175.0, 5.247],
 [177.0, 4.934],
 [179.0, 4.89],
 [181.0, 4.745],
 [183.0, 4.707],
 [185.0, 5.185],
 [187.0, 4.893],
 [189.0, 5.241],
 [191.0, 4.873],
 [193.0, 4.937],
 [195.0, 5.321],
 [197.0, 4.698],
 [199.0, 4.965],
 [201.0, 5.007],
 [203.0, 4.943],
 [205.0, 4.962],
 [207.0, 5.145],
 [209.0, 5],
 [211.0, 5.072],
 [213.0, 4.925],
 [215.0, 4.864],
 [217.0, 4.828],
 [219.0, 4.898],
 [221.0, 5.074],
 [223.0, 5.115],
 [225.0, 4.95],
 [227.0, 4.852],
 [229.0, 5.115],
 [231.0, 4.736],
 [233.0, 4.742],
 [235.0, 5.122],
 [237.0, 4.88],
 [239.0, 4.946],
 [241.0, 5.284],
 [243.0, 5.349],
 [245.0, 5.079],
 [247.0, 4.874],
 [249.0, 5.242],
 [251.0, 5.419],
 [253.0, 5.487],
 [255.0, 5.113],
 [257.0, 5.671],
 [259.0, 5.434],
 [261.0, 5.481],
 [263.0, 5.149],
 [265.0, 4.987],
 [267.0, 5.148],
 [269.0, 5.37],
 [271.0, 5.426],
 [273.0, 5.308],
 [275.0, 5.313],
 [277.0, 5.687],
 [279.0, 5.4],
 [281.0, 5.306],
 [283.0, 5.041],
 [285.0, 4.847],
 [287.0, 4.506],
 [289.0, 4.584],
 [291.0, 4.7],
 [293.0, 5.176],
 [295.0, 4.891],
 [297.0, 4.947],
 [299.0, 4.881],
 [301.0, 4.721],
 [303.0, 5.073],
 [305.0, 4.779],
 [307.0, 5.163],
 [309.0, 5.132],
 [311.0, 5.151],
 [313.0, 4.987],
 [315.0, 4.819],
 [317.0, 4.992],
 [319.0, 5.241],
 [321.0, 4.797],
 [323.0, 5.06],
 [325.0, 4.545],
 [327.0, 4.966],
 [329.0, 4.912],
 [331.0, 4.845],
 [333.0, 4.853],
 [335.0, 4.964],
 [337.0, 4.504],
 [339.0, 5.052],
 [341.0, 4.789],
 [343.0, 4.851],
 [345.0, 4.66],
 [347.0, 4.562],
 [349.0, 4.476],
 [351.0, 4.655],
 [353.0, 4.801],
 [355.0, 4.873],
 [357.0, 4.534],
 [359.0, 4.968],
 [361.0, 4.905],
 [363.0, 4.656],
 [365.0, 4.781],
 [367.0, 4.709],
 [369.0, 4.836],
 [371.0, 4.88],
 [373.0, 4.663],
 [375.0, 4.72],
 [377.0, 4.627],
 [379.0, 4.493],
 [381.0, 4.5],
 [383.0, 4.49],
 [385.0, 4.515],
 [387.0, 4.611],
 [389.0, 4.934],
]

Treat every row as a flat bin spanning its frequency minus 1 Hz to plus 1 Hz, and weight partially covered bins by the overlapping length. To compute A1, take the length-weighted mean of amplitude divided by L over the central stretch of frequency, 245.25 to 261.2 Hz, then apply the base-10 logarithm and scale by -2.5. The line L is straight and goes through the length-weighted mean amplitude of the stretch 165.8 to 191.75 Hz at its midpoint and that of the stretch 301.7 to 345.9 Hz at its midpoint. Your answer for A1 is -0.077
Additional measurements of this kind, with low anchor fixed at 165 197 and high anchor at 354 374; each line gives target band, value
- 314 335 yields -0.02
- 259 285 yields -0.09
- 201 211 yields -0.01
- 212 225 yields 0.00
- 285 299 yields 0.01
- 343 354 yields 0.03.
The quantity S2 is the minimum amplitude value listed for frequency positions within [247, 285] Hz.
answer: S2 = 4.847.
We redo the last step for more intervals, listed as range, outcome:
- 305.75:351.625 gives 4.476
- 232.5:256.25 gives 4.742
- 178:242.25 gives 4.698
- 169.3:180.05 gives 4.89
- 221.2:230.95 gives 4.852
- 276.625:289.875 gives 4.506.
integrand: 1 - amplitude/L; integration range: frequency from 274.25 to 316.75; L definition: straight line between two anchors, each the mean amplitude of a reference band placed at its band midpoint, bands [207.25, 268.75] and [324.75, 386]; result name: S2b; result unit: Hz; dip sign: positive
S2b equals -0.7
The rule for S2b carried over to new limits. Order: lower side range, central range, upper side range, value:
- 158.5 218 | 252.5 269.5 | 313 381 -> -1.5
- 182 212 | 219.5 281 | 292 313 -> -2.4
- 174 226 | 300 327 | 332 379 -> -0.8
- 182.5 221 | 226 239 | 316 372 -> 0.1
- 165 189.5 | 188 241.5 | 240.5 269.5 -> 1.5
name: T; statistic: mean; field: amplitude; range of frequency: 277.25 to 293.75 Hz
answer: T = 4.98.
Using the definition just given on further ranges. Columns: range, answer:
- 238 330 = 5.1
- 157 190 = 4.94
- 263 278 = 5.31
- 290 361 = 4.87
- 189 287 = 5.11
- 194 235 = 4.96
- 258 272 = 5.29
